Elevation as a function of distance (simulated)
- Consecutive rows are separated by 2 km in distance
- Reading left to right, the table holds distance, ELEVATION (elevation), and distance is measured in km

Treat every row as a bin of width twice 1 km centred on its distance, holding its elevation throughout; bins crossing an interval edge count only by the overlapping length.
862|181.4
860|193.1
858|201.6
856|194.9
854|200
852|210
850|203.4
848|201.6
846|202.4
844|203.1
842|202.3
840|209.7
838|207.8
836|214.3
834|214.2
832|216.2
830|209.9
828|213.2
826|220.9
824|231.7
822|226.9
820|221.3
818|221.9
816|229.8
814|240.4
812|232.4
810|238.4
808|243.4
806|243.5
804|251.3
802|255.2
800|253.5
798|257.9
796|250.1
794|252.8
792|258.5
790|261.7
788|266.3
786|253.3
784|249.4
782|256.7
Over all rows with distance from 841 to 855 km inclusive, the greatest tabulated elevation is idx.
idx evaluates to 210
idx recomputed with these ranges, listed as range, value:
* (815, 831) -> 231.7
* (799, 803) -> 255.2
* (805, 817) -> 243.5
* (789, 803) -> 261.7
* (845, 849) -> 202.4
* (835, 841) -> 214.3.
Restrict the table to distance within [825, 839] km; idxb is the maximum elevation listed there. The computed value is 220.9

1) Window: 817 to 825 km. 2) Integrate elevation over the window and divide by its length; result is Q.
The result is 225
